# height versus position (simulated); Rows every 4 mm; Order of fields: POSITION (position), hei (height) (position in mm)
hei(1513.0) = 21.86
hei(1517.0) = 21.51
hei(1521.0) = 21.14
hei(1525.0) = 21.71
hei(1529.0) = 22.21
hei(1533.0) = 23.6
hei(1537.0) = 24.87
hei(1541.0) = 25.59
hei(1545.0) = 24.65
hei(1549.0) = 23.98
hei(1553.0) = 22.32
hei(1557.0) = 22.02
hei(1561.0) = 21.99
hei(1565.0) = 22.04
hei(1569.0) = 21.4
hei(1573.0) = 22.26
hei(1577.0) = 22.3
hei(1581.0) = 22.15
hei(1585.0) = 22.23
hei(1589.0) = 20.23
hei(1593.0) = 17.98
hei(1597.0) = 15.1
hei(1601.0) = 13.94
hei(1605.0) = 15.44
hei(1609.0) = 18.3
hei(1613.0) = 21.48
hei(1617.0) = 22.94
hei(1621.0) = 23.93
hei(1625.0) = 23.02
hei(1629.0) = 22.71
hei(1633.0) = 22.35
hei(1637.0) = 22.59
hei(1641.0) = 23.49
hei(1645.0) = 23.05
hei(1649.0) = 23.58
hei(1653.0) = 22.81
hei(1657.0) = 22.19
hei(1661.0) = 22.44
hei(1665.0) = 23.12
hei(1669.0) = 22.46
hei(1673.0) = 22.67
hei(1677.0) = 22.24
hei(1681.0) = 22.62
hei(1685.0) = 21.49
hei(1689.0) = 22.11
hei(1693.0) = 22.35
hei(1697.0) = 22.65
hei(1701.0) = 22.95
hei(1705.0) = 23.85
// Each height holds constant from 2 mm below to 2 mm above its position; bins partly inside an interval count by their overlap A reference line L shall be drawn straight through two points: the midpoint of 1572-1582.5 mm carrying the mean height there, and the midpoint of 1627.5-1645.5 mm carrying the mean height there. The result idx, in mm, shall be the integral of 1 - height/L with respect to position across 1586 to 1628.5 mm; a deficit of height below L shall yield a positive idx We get 5.9 mm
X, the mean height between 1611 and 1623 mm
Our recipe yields 22.8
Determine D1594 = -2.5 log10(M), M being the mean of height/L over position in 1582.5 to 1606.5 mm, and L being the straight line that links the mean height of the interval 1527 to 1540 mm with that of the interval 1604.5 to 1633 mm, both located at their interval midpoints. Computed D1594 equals 0.25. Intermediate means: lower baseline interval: 23.7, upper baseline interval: 21.5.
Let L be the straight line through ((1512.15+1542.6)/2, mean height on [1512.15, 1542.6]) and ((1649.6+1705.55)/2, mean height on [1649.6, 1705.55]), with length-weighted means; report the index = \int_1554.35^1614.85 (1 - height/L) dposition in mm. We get 7.38 mm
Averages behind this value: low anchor 22.8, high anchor 22.6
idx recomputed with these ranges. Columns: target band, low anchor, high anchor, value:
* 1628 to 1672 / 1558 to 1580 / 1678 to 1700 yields -1.21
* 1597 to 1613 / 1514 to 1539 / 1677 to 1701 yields 4.22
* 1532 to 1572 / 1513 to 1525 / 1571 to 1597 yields -4.00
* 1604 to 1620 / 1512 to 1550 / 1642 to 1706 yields 1.95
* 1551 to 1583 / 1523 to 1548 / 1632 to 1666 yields 1.99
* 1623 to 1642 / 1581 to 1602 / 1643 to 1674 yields -1.51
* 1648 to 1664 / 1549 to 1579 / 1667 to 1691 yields -0.34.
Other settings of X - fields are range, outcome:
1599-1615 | 17.3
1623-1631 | 22.9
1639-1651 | 23.4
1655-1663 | 22.3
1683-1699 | 22.1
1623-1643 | 22.8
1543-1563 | 23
